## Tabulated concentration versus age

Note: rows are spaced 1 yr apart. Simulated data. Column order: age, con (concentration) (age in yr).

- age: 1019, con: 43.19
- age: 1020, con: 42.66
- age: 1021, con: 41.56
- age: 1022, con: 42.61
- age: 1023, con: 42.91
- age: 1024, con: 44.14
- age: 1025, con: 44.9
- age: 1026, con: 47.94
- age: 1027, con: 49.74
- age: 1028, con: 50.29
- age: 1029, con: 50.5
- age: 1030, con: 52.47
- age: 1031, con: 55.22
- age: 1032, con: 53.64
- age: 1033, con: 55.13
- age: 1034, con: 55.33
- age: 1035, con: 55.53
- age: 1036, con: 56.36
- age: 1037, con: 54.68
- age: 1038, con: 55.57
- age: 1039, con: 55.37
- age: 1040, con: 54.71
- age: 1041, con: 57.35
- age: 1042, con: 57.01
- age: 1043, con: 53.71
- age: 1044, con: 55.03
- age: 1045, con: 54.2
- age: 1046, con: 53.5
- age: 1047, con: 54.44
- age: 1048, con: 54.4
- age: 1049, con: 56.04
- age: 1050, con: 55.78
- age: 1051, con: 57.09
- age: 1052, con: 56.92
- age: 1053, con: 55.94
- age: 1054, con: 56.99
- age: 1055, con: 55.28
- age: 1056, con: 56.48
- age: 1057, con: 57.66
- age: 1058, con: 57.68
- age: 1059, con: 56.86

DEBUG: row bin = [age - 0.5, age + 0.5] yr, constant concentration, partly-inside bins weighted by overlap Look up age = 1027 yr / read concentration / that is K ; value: 49.74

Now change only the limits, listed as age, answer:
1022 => 42.61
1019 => 43.19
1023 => 42.91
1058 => 57.68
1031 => 55.22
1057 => 57.66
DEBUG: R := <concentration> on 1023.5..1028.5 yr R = 47.4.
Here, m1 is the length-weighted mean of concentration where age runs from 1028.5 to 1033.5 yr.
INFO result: 53.4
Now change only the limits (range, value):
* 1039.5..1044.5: 55.6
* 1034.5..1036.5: 55.9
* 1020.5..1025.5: 43.2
